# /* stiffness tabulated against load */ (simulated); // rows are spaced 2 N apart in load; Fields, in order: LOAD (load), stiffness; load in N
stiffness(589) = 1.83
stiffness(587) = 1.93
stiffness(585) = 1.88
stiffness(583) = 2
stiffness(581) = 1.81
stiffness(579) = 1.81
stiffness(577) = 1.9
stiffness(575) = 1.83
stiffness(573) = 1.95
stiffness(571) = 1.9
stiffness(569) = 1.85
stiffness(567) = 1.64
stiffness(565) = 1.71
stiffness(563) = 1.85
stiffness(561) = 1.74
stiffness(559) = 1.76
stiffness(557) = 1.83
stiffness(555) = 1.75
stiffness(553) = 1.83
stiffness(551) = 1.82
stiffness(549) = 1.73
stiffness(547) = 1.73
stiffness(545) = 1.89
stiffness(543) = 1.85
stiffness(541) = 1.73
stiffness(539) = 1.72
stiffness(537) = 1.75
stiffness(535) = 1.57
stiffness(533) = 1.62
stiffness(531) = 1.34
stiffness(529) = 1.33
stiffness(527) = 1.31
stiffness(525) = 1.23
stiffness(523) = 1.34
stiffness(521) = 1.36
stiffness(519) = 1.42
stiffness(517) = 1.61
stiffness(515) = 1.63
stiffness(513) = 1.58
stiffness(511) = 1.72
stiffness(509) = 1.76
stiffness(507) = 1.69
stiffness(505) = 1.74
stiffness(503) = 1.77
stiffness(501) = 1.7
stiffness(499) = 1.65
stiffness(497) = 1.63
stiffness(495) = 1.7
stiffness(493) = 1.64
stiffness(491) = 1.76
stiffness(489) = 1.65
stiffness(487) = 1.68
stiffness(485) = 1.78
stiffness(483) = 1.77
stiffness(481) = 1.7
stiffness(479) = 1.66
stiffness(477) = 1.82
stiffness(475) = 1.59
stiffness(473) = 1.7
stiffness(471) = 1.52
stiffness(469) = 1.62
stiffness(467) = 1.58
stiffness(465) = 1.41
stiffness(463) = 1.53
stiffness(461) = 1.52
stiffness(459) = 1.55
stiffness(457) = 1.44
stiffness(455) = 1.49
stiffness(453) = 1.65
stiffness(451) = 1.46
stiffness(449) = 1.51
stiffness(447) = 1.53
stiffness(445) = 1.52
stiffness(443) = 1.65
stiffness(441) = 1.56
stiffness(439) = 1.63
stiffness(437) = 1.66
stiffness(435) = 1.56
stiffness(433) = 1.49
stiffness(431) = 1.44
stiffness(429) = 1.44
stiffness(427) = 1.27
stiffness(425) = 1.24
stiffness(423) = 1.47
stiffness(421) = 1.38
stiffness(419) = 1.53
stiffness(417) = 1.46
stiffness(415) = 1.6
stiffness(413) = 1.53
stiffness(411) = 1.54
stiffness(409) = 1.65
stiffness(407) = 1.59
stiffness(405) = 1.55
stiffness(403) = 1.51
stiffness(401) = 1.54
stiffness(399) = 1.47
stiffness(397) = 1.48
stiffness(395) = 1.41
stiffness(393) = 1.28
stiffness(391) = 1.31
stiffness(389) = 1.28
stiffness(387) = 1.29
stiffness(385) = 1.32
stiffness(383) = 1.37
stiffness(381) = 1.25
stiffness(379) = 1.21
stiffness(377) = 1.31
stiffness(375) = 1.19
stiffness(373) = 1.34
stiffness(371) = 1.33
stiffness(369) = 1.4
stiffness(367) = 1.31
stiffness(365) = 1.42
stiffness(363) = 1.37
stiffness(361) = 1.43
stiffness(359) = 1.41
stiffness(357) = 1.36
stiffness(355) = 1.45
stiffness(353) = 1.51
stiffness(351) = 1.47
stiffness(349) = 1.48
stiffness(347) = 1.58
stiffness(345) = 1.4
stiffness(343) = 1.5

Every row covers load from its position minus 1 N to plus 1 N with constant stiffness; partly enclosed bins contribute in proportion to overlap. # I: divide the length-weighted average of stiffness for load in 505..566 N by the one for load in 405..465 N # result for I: 1.09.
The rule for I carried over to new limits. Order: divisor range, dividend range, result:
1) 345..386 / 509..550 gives 1.15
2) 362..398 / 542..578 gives 1.36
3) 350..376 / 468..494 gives 1.22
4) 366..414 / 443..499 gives 1.15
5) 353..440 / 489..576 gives 1.18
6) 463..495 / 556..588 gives 1.11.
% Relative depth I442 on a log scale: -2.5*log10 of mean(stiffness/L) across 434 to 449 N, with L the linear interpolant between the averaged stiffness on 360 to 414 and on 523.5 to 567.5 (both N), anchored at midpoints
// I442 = -0.07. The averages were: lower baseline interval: 1.4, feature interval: 1.58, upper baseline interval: 1.67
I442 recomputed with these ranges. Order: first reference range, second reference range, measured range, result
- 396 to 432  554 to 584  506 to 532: 0.153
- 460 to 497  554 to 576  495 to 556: 0.066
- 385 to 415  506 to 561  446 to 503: -0.044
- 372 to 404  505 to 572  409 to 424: -0.079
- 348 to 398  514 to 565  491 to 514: -0.081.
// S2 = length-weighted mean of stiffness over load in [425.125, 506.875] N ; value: 1.6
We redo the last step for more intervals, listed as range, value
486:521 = 1.66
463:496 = 1.66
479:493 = 1.71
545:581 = 1.8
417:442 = 1.47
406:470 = 1.52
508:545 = 1.56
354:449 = 1.43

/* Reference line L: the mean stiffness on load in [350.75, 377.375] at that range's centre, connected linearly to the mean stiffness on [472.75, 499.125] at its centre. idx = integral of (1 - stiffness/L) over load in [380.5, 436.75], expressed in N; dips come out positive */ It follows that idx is 2.0 N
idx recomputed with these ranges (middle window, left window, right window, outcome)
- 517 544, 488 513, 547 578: 3.70 N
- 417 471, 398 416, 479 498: 3.84 N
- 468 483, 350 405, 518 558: -1.47 N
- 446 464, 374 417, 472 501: 0.88 N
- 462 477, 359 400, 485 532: -0.73 N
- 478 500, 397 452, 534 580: -0.63 N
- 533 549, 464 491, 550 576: 0.25 N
